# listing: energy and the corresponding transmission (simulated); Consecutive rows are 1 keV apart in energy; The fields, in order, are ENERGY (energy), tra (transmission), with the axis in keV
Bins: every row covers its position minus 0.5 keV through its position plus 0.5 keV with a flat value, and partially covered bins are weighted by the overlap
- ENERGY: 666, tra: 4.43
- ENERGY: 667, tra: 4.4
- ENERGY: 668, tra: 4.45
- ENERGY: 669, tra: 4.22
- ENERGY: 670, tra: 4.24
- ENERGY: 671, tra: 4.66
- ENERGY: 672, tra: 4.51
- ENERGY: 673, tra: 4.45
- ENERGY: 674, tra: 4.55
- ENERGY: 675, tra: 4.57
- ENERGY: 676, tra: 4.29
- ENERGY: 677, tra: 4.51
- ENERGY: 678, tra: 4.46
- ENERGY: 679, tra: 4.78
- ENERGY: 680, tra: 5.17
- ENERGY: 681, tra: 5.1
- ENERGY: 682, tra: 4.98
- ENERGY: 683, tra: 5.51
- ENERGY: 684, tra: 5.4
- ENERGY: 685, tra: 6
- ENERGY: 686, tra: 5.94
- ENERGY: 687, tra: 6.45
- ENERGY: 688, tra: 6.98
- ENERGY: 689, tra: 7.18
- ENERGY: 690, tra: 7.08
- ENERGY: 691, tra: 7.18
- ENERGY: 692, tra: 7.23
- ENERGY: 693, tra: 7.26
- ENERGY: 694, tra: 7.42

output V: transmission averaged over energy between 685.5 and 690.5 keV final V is 6.73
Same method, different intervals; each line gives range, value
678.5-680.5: 4.97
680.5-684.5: 5.25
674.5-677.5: 4.46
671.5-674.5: 4.5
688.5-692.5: 7.17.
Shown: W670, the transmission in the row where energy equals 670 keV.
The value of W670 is 4.24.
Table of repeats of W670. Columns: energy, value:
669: 4.22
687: 6.45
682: 4.98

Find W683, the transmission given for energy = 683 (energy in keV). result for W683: 5.51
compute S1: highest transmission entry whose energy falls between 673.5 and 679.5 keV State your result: 4.78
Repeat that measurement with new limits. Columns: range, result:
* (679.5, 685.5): 6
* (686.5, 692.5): 7.23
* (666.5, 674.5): 4.66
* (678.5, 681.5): 5.17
